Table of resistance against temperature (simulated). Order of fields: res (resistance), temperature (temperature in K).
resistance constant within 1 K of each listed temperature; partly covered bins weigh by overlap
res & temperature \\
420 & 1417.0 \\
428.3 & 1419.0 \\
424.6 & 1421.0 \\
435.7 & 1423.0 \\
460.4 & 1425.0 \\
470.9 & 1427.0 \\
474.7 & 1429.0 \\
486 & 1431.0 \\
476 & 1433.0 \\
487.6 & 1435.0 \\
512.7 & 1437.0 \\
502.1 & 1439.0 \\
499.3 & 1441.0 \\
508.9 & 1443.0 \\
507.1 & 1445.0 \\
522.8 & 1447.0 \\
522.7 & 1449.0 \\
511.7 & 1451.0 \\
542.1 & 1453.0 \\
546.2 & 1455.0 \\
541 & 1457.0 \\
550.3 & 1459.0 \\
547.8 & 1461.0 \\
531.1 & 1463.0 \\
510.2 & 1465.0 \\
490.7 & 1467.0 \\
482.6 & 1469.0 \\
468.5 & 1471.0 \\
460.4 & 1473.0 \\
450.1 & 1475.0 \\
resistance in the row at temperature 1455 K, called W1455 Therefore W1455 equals 546.2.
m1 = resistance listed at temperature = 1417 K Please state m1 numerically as 420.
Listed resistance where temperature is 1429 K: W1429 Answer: 474.7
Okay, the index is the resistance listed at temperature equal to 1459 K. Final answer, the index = 550.3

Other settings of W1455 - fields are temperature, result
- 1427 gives 470.9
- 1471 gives 468.5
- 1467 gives 490.7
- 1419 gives 428.3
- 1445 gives 507.1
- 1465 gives 510.2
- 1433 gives 476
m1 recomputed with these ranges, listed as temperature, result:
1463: 531.1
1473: 460.4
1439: 502.1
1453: 542.1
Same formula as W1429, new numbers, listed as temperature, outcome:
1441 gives 499.3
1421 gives 424.6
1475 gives 450.1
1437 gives 512.7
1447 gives 522.8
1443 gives 508.9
